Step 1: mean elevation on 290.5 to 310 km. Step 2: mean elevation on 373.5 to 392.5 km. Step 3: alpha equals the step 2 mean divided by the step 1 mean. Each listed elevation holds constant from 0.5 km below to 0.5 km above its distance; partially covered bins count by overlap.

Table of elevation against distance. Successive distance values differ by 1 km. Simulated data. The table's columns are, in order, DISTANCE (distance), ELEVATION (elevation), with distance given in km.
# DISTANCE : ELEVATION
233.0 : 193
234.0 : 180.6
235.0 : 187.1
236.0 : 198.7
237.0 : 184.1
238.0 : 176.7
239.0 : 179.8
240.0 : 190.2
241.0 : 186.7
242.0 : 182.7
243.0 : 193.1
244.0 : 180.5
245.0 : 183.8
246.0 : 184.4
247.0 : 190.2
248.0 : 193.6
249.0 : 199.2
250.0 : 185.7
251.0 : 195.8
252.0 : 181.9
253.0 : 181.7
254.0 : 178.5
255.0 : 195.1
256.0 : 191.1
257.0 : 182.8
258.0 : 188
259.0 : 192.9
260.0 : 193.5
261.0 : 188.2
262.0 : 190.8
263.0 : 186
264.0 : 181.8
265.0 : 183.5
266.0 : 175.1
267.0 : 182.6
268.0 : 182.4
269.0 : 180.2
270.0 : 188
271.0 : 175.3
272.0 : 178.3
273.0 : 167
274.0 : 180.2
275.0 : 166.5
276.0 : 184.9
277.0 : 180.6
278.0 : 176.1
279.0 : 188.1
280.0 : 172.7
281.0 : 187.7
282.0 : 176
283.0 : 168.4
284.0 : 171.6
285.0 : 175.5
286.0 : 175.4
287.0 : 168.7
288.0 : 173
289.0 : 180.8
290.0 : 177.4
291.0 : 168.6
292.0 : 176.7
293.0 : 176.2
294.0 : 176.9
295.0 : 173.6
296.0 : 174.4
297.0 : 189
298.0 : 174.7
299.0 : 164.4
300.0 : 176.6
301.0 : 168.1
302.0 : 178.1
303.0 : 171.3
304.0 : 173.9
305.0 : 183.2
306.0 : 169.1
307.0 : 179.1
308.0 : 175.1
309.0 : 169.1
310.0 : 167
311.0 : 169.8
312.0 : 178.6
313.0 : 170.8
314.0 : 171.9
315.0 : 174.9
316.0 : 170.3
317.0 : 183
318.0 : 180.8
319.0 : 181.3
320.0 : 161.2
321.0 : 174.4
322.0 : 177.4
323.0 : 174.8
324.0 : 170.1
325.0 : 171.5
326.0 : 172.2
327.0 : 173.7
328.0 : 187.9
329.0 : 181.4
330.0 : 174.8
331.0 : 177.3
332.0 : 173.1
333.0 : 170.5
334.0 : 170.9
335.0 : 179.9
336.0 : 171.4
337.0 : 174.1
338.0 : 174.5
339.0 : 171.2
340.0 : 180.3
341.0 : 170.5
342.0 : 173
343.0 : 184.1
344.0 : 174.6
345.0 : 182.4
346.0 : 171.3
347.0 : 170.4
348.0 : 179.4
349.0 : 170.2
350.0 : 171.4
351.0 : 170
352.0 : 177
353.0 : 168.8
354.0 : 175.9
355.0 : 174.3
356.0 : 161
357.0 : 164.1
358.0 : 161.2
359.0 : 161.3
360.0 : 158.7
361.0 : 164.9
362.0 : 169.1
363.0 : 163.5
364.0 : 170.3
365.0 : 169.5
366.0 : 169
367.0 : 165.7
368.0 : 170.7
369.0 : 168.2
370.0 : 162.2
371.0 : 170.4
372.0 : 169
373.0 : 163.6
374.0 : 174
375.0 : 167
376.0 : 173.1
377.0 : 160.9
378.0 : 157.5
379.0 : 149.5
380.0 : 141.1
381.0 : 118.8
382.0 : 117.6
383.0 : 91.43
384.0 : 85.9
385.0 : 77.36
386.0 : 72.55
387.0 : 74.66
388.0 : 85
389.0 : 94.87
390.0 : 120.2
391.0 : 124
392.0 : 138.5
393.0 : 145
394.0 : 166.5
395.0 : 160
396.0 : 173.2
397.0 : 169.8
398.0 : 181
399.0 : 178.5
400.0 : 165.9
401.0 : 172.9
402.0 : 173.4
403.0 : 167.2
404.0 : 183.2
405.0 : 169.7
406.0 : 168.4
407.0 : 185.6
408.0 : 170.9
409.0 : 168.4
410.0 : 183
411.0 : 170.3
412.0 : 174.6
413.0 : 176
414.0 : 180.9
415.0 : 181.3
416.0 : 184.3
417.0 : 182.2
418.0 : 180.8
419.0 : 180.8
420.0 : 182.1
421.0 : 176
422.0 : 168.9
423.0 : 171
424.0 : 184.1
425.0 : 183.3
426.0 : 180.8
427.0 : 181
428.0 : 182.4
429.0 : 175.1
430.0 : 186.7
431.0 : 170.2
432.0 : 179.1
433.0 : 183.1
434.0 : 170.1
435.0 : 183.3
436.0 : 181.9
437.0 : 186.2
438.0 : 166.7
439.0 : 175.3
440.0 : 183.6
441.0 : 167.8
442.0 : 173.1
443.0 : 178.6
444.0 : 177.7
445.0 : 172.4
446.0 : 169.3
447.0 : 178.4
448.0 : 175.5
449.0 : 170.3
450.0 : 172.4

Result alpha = 0.7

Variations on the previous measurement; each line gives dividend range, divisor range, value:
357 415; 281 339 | 0.88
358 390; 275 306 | 0.81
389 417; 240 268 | 0.89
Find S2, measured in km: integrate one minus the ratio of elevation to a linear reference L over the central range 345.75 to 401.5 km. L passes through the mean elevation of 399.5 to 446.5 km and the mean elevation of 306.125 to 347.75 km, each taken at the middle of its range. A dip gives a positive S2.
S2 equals 7.3 km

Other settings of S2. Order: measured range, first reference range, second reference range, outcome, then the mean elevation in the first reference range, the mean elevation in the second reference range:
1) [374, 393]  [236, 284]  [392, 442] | 5.97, 184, 175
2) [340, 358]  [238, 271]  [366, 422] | -0.79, 186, 156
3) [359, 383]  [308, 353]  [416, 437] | 2.35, 174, 179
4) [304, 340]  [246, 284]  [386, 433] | 0.36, 183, 166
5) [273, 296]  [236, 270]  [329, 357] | 0.76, 186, 174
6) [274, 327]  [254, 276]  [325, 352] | 1.29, 183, 175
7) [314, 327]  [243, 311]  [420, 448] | 0.36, 180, 177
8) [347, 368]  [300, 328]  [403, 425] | 0.84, 174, 177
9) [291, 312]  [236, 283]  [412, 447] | 0.95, 184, 178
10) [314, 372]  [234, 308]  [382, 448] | -0.02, 181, 163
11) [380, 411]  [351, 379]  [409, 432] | 5.45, 167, 179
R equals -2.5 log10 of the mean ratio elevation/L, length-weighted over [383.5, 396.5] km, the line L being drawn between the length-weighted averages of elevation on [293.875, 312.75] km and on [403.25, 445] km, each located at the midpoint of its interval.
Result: 0.45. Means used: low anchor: 174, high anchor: 178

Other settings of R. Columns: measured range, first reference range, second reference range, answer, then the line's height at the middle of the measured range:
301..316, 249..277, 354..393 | -0.04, 168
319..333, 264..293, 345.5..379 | -0.02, 172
